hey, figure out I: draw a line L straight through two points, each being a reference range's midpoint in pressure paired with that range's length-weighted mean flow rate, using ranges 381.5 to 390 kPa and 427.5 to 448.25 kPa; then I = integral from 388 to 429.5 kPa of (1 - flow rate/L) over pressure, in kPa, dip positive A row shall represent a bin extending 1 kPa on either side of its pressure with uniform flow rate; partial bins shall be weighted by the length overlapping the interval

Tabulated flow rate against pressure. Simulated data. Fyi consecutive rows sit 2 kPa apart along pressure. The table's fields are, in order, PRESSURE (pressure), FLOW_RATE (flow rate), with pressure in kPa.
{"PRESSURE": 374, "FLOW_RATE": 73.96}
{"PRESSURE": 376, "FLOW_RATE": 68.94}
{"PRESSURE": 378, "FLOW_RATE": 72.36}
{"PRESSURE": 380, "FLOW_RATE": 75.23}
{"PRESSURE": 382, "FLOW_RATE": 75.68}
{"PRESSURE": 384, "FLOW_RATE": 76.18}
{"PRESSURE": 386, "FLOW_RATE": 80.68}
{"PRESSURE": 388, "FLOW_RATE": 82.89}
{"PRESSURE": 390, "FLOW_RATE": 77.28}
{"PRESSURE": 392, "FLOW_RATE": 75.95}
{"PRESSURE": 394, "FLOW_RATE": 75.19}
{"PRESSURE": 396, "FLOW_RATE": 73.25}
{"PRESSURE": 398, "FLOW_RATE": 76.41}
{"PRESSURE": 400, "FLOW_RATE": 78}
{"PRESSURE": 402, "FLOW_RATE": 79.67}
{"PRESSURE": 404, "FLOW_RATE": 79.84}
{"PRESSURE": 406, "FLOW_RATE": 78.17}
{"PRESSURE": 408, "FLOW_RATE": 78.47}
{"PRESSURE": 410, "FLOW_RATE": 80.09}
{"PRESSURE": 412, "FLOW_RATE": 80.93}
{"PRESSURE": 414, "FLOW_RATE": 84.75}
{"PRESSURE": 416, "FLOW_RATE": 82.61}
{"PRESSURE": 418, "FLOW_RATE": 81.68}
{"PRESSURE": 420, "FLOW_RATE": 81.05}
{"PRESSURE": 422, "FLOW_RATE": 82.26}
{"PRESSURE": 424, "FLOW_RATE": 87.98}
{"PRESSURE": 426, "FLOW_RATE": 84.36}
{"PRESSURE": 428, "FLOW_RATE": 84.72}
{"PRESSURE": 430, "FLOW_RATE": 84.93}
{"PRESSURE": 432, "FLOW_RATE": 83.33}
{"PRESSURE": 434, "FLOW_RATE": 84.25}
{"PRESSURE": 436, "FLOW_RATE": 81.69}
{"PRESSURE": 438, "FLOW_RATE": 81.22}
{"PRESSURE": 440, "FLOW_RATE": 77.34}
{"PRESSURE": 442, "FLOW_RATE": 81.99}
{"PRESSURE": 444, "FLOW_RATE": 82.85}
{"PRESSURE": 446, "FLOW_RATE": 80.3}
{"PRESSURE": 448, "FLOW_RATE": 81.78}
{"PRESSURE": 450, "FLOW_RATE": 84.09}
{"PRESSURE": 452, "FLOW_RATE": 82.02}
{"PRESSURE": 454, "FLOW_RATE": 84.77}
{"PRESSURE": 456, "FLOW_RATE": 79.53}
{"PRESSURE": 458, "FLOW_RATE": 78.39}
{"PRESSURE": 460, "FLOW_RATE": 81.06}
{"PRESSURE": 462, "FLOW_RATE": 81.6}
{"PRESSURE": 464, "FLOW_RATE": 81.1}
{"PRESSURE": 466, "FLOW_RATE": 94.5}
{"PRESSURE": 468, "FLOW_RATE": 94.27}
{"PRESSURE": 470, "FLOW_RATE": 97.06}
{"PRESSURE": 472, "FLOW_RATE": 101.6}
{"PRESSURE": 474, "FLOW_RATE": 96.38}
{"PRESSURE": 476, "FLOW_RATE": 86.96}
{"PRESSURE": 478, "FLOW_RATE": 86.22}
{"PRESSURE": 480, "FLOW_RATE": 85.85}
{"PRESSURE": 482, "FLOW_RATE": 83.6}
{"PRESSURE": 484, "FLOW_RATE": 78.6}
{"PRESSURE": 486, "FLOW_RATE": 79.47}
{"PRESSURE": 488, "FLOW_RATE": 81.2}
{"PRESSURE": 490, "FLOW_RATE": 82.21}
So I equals 0.0 kPa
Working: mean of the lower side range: 78.9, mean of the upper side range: 82.2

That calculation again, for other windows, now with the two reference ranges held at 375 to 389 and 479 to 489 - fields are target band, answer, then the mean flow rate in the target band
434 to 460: -0.58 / 81.4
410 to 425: -0.93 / 82.8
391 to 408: -0.03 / 77.1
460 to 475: -2.00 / 91.6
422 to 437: -1.08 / 84.3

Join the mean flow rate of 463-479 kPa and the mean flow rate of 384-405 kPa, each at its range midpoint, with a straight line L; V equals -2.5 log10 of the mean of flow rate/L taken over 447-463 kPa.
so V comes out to 0.10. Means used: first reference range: 77.8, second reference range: 92.3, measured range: 81.7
